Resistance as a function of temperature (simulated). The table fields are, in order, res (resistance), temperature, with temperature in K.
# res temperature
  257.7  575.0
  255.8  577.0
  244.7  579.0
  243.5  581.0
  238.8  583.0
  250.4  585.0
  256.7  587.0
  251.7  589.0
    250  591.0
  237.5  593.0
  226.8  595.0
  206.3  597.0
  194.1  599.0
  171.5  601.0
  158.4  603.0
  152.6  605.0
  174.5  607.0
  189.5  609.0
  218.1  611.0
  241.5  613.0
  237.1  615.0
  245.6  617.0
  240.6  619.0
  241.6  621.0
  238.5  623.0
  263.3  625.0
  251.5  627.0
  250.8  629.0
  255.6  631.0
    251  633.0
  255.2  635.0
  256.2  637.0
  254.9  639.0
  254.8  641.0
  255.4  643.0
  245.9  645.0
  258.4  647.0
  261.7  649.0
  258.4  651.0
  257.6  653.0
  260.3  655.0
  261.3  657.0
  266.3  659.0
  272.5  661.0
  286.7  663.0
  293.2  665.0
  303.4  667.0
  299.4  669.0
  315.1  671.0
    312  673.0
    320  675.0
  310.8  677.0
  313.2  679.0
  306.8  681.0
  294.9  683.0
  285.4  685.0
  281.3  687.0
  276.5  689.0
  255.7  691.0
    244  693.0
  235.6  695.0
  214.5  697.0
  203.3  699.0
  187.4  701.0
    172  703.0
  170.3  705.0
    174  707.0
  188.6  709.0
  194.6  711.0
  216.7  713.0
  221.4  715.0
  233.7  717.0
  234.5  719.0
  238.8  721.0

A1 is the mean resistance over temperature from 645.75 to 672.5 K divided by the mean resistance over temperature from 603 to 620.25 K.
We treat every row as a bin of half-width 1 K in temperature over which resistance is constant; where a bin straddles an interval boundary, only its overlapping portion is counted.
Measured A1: 1.32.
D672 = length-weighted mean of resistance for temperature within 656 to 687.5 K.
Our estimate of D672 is 295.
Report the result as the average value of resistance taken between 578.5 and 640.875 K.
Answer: 231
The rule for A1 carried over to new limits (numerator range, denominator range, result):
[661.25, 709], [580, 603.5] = 1.16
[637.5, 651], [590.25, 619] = 1.23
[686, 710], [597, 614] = 1.15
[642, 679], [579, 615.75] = 1.29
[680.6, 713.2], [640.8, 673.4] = 0.83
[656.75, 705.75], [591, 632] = 1.21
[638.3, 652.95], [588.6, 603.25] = 1.20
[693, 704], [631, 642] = 0.81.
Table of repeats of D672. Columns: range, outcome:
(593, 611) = 189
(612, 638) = 248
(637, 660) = 258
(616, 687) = 272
